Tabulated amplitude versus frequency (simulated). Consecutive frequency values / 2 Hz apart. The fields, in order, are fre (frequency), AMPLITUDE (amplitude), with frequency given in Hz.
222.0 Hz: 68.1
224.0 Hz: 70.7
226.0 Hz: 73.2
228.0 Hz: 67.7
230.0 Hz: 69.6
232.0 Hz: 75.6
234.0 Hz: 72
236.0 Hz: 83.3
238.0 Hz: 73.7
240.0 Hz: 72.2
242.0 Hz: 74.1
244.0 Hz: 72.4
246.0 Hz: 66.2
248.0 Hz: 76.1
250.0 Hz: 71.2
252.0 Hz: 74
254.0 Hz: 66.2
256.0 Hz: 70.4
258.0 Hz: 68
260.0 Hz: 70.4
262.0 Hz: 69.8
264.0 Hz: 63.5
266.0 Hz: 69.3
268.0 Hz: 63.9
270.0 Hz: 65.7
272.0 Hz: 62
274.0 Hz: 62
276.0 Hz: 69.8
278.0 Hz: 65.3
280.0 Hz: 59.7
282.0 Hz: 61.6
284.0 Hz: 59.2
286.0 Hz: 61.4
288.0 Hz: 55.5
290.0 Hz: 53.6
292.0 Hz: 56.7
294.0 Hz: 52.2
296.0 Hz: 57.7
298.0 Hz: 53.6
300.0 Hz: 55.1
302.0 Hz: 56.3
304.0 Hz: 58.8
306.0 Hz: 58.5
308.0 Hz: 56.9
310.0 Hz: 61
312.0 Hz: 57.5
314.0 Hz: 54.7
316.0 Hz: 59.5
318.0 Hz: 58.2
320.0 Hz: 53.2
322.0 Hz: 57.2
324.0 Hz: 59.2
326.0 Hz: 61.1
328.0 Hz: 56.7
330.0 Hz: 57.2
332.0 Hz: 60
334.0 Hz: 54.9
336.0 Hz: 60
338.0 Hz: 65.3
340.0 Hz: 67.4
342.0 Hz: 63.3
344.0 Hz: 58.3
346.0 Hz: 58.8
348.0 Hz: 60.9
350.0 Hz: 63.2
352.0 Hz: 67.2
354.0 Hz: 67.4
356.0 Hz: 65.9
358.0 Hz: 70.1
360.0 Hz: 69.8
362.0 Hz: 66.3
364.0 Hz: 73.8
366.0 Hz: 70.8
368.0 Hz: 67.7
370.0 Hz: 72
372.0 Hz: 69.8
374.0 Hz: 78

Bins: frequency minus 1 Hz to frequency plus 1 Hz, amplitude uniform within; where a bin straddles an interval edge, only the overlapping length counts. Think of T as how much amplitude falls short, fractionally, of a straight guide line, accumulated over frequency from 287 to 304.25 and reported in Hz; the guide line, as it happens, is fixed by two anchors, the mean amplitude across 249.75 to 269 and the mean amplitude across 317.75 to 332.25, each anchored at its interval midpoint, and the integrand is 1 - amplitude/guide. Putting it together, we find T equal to 2.0 Hz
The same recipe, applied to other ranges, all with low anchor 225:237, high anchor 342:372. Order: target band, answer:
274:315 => 6.86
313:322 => 1.61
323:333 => 1.37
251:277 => 1.61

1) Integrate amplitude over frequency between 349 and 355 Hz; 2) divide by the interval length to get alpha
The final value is 65.9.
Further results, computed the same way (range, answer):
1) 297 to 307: 56.5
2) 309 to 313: 59.2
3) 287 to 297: 55.1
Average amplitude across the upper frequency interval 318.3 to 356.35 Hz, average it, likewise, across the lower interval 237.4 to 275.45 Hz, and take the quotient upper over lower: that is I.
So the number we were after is 0.9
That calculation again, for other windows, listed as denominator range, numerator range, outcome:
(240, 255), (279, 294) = 0.81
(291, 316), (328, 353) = 1.08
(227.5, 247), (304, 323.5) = 0.79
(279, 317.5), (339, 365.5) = 1.14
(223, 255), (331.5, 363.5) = 0.88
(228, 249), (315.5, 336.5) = 0.79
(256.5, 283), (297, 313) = 0.87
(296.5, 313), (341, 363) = 1.13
